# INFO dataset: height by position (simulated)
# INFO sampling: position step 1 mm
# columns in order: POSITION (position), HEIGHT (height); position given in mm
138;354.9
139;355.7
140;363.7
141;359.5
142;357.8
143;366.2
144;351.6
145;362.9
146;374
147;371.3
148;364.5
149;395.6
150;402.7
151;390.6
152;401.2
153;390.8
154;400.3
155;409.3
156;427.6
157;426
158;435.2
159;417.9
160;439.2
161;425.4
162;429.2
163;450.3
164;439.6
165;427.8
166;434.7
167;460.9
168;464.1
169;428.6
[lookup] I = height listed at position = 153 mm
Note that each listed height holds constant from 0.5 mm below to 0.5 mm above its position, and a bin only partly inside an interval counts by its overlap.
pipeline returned 390.8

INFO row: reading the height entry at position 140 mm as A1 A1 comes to 363.7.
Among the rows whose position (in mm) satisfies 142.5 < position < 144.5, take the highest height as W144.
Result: 366.2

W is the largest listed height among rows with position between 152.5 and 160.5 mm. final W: 439.2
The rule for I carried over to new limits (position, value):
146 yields 374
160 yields 439.2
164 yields 439.6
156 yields 427.6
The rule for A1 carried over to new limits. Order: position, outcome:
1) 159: 417.9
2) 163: 450.3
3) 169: 428.6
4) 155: 409.3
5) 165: 427.8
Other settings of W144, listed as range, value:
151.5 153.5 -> 401.2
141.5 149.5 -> 395.6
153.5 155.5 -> 409.3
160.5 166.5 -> 450.3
